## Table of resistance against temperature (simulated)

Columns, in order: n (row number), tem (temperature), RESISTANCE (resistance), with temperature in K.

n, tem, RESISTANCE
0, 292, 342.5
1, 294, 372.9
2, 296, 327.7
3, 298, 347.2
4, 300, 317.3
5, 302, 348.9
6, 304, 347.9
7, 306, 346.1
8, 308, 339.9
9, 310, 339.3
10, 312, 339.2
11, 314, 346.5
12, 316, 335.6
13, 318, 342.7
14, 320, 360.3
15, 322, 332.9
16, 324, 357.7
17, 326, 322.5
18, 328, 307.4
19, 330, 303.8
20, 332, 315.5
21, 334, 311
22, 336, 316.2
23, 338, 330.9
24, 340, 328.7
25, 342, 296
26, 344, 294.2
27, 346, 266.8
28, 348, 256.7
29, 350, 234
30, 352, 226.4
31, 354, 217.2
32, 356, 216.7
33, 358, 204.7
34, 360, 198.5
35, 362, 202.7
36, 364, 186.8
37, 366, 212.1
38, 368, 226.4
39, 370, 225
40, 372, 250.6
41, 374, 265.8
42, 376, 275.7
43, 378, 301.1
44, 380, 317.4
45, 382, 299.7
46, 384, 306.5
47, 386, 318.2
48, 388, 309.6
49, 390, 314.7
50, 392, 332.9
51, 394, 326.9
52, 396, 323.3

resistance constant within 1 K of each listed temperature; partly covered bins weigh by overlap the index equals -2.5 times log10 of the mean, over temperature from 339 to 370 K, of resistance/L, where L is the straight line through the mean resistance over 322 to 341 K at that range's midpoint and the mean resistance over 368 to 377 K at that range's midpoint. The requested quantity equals 0.19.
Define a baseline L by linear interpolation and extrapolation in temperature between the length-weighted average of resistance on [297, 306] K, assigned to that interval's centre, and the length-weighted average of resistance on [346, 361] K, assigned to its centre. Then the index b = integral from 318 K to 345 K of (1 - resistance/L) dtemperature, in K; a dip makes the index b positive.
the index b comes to -4.8 K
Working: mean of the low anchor 341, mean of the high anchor 225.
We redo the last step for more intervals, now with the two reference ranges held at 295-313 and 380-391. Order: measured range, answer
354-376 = 6.7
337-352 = 2.0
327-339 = 0.5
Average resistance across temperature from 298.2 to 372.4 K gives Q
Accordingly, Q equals 290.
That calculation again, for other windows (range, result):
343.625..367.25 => 225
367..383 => 270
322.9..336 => 319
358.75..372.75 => 214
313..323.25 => 344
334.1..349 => 299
